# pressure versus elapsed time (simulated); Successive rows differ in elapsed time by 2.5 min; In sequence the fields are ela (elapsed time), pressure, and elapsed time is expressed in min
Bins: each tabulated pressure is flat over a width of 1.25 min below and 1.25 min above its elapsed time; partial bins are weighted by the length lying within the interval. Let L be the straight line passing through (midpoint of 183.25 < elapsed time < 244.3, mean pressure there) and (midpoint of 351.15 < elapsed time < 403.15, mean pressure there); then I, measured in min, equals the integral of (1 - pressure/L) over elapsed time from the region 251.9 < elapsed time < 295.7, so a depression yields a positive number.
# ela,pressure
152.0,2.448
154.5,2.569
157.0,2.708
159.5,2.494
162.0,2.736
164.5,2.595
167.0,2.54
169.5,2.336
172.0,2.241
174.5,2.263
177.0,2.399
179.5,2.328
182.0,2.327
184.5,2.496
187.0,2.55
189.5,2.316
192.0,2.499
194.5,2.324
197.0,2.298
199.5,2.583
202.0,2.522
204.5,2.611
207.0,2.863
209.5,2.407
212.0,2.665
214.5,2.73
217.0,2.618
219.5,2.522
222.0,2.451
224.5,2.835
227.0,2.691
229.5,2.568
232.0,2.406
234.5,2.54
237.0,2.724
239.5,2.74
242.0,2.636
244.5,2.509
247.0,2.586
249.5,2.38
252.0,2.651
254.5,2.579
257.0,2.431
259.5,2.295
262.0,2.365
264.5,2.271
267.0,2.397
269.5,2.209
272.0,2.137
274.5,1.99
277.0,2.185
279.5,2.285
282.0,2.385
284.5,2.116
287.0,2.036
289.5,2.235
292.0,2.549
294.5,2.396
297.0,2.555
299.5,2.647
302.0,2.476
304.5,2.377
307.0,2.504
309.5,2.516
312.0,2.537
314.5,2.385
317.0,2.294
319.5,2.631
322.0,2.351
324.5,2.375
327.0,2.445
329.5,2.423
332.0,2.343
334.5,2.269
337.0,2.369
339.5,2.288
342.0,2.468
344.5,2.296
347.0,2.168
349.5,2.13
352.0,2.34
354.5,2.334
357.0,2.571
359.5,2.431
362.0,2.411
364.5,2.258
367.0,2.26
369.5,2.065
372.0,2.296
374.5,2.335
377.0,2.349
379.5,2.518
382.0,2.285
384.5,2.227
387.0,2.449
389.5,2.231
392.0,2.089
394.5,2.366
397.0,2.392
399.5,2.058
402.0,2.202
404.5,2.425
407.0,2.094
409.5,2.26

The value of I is 3.1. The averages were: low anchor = 2.57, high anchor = 2.31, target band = 2.3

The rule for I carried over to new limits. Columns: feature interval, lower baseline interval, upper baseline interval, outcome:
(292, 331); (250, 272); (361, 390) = -1.9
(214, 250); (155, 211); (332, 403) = -2.5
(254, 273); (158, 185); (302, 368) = 0.6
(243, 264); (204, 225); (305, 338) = 0.7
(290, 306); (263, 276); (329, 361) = -1.7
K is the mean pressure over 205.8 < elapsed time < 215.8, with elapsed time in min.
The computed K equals 2.67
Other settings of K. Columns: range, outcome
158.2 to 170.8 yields 2.54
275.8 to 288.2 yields 2.2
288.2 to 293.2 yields 2.39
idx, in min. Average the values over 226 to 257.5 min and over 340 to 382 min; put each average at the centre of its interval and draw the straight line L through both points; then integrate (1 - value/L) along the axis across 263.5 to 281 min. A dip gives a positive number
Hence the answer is 2.1 min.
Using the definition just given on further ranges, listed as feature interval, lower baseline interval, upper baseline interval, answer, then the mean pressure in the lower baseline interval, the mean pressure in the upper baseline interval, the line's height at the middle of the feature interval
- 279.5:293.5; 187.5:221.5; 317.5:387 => 0.92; 2.53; 2.34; 2.43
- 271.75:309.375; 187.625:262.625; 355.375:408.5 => 1.65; 2.55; 2.3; 2.44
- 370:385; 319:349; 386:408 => -0.26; 2.36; 2.26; 2.29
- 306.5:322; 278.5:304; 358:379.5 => -0.74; 2.37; 2.32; 2.35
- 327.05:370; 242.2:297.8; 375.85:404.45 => -0.28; 2.35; 2.29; 2.31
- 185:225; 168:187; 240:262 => -2.13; 2.36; 2.51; 2.41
